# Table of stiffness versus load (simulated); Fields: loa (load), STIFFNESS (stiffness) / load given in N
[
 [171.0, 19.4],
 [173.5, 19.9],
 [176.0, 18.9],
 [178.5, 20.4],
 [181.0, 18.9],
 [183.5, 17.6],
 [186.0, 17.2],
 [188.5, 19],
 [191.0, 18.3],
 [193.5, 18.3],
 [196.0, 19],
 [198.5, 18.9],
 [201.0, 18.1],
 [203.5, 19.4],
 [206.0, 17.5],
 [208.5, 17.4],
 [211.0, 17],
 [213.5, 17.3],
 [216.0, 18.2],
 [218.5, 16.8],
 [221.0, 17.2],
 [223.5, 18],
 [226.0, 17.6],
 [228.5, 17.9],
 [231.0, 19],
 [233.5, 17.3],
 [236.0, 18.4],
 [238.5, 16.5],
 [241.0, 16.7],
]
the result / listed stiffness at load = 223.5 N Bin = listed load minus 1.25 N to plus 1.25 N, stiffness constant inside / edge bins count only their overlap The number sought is 18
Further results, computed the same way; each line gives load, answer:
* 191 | 18.3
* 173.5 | 19.9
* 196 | 19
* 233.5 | 17.3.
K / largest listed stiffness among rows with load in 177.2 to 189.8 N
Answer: 20.4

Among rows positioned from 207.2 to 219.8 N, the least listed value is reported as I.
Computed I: 16.8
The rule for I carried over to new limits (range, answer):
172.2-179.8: 18.9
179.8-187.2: 17.2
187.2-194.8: 18.3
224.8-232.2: 17.6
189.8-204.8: 18.1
